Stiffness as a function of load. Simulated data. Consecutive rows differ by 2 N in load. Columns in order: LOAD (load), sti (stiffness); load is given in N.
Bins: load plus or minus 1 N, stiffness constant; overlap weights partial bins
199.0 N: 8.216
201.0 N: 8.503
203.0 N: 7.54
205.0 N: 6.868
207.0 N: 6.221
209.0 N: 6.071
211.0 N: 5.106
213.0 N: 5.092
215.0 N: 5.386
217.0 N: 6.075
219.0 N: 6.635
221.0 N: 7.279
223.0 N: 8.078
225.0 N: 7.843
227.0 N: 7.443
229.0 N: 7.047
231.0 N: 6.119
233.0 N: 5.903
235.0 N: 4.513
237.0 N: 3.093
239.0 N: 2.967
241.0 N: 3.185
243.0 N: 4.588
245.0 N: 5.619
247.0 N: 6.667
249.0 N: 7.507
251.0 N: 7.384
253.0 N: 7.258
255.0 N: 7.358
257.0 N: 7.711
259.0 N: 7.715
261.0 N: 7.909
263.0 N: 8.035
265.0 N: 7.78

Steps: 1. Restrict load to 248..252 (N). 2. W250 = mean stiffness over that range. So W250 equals 7.45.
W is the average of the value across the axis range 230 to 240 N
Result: 4.52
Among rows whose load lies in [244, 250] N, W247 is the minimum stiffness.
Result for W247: 5.619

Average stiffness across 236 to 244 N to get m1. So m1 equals 3.46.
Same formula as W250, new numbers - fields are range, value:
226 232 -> 6.87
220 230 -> 7.54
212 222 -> 6.09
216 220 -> 6.36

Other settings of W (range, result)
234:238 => 3.8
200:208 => 7.28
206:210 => 6.15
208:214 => 5.42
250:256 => 7.33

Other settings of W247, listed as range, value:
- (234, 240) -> 2.967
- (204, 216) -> 5.092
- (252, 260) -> 7.258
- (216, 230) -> 6.075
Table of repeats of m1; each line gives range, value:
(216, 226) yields 7.18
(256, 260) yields 7.71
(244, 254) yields 6.89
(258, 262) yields 7.81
